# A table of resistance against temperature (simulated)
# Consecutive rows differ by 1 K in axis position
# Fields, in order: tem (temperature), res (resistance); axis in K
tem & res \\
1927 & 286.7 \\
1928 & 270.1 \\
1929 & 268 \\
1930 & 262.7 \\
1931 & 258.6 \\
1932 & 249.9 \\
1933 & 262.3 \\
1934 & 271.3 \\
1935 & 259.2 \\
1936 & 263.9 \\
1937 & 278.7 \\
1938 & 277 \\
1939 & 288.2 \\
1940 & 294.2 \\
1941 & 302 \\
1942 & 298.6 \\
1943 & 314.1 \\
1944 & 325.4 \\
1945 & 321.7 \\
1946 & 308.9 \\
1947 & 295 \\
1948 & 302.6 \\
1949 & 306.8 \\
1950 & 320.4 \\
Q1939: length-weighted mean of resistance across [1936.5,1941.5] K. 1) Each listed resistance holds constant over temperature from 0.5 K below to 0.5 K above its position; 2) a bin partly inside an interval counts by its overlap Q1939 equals 288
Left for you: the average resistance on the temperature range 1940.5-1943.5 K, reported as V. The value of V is 305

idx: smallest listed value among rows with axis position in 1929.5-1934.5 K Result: 249.9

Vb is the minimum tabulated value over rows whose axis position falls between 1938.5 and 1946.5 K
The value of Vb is 288.2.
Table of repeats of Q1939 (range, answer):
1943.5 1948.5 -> 311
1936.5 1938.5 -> 278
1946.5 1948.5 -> 299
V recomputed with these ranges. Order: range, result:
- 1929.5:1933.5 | 258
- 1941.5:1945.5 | 315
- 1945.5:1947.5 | 302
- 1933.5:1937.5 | 268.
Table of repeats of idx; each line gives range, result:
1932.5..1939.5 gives 259.2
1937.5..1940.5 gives 277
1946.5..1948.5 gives 295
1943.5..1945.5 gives 321.7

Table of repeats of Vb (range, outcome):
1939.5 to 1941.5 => 294.2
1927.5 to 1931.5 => 258.6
